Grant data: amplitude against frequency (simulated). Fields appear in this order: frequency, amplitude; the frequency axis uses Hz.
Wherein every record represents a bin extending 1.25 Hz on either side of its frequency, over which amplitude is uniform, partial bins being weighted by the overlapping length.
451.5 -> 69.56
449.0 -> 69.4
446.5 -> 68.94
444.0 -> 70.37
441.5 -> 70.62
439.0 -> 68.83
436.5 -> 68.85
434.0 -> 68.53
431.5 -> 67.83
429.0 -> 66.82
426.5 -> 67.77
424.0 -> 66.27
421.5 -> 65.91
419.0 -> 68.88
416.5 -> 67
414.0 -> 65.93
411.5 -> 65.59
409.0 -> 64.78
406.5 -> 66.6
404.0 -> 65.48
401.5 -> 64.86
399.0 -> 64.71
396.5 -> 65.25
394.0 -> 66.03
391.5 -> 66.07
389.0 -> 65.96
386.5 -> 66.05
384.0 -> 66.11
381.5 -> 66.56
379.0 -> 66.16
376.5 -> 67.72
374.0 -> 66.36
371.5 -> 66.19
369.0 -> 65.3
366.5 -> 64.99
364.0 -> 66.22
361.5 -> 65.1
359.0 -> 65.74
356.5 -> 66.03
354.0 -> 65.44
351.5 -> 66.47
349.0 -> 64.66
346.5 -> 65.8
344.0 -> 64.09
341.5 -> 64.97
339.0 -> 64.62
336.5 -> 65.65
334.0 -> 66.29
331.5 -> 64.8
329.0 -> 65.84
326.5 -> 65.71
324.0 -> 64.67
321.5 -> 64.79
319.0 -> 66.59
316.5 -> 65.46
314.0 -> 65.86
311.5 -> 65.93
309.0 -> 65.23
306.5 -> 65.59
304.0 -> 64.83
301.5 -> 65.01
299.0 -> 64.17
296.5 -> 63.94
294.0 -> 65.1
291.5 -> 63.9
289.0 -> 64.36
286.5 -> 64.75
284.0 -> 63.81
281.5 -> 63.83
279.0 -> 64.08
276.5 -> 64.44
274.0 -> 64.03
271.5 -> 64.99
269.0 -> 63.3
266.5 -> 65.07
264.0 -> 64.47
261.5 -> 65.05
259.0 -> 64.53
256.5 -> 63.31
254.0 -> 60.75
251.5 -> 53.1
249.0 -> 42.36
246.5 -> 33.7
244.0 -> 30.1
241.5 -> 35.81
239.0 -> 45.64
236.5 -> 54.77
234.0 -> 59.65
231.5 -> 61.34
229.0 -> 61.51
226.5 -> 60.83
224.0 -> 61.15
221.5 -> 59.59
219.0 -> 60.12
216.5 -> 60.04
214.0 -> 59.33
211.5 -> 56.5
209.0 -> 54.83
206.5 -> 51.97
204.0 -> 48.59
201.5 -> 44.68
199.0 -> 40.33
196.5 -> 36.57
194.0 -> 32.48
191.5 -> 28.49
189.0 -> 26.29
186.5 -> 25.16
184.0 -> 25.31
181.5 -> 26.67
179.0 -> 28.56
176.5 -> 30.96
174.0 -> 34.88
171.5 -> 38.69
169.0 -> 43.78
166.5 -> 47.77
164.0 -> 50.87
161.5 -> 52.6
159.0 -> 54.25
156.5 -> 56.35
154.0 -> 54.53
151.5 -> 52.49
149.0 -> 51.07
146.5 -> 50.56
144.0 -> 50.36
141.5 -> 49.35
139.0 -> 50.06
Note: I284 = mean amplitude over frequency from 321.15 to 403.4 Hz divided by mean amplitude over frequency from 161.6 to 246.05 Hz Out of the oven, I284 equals 1.46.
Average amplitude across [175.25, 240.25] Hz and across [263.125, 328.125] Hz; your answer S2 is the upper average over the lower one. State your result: 1.4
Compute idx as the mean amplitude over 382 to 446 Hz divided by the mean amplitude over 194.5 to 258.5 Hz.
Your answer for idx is 1.29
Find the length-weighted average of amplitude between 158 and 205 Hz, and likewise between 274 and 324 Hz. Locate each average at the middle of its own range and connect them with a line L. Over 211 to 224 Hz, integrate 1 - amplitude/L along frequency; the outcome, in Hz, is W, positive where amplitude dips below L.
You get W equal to -3.83 Hz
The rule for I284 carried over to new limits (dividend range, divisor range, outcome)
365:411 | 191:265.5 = 1.27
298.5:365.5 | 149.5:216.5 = 1.53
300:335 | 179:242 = 1.40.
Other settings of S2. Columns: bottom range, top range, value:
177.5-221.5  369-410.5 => 1.57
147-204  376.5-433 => 1.64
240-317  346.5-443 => 1.10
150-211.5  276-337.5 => 1.57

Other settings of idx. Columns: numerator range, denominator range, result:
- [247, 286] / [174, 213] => 1.65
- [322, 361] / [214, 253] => 1.25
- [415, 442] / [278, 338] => 1.04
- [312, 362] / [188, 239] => 1.28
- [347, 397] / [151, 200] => 1.68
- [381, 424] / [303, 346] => 1.01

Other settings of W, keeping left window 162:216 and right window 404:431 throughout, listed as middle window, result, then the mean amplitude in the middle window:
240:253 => 2.0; 39.6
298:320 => -4.7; 65.4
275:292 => -4.4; 64.2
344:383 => -3.6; 65.9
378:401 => -0.9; 65.8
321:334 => -2.1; 65.3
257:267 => -3.3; 64.6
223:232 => -3.4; 61.2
